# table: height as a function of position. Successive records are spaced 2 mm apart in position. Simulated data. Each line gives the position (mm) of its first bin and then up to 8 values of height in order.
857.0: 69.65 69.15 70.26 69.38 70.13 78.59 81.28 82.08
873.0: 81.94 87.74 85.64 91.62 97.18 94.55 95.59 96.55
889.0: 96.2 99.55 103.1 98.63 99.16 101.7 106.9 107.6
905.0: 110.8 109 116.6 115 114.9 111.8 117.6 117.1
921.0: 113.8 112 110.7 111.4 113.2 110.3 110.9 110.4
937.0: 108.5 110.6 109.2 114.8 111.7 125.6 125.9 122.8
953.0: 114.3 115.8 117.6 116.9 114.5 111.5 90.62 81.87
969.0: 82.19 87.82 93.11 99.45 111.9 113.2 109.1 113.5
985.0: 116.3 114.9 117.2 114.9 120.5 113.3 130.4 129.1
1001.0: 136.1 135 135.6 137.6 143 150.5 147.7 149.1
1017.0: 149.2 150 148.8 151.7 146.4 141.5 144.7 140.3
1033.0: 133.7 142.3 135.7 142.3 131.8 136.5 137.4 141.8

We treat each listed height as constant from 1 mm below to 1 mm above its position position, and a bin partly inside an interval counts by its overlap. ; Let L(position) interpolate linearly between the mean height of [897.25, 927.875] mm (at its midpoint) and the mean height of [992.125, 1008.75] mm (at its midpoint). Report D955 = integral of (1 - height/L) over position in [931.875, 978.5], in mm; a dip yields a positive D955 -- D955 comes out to 4.7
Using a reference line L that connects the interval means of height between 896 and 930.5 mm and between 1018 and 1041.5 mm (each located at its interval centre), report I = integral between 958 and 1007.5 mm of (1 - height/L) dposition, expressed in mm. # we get 6.6 mm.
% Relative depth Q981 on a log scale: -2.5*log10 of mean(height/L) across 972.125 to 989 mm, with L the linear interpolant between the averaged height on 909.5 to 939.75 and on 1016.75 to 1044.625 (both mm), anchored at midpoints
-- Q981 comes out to 0.17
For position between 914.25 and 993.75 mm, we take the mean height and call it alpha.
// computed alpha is 111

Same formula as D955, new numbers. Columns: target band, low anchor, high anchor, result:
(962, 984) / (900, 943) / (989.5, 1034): 4.8 mm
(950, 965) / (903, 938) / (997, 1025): 1.2 mm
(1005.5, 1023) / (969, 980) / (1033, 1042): -3.3 mm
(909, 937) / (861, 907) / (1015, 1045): -1.9 mm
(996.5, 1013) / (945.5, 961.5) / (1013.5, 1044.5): -0.3 mm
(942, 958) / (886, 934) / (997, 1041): 0.3 mm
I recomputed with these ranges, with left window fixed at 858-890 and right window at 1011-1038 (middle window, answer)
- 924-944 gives -0.5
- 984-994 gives 1.1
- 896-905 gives -0.9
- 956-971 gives 2.4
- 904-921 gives -2.4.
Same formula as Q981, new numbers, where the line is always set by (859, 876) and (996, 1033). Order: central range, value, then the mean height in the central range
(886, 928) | -0.144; 108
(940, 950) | -0.055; 117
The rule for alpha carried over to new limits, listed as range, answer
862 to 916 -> 96.4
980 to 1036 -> 134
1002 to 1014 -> 142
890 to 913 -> 107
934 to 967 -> 113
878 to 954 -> 109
